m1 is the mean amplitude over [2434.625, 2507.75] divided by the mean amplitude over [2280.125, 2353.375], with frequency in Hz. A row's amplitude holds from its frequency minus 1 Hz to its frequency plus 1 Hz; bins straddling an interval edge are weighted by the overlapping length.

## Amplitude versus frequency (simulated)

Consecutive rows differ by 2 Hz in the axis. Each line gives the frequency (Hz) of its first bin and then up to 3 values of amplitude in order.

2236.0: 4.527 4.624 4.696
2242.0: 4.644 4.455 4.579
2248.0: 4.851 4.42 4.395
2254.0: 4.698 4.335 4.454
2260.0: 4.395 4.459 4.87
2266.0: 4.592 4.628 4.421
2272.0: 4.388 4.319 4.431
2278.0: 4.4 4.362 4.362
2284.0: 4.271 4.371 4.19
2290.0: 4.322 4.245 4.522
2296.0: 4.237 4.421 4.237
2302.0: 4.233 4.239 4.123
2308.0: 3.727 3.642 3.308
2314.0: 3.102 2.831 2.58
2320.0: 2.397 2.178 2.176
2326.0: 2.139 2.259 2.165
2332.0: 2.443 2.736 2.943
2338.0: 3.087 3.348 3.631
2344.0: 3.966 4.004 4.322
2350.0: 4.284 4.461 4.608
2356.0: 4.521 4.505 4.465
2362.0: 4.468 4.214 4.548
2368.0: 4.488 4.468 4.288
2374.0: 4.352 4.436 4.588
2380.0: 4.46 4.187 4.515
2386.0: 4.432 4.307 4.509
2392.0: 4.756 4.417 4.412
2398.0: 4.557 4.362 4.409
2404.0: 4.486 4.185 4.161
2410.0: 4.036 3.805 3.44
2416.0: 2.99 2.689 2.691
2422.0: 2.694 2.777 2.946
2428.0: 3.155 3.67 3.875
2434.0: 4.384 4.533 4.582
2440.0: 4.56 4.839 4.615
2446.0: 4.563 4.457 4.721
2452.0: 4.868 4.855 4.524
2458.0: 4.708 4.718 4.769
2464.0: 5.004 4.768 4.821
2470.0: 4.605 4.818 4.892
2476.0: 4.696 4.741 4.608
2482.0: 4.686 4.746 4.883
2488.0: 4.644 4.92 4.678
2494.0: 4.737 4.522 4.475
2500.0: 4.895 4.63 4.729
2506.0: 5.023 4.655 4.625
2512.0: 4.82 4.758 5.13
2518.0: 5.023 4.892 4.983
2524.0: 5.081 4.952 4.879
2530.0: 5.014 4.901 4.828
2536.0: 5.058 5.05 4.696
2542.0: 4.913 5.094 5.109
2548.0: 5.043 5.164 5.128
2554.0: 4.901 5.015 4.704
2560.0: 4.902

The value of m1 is 1.3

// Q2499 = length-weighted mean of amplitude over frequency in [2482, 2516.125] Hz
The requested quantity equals 4.75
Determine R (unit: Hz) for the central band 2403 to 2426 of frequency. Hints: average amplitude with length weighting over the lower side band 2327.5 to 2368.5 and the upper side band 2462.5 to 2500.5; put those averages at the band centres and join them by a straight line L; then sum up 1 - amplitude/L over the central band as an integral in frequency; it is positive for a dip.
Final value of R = 4.5 Hz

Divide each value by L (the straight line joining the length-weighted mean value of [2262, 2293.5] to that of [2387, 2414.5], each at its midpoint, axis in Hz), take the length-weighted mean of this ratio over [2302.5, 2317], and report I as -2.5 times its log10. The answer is 0.217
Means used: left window 4.41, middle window 3.59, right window 4.29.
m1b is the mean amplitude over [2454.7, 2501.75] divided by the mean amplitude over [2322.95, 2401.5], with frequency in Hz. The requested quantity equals 1.19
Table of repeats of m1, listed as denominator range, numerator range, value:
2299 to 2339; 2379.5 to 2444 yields 1.32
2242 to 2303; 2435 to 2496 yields 1.06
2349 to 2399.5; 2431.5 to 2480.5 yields 1.05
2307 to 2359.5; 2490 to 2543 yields 1.47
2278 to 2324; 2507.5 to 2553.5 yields 1.31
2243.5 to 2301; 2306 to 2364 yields 0.77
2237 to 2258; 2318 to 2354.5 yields 0.69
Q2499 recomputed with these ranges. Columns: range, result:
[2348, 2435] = 4.1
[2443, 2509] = 4.73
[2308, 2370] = 3.48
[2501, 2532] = 4.88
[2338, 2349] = 3.78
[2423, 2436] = 3.55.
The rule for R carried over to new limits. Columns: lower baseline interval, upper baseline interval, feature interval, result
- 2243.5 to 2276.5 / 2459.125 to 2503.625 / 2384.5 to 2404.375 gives 0.8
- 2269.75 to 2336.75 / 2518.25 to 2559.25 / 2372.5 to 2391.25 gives -1.7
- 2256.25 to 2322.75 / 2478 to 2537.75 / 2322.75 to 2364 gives 6.9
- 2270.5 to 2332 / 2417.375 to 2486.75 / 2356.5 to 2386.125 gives -3.4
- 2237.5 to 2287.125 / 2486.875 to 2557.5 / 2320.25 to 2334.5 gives 7.1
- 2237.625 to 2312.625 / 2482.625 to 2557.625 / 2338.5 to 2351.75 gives 1.7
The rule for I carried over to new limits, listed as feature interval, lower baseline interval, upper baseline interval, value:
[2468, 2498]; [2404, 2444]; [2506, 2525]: -0.06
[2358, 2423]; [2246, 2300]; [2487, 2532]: 0.12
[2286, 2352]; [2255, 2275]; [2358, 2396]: 0.27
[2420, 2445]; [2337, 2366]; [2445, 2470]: 0.20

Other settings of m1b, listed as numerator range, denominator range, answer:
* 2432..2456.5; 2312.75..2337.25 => 1.83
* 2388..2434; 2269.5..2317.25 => 0.93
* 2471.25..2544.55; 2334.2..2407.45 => 1.13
